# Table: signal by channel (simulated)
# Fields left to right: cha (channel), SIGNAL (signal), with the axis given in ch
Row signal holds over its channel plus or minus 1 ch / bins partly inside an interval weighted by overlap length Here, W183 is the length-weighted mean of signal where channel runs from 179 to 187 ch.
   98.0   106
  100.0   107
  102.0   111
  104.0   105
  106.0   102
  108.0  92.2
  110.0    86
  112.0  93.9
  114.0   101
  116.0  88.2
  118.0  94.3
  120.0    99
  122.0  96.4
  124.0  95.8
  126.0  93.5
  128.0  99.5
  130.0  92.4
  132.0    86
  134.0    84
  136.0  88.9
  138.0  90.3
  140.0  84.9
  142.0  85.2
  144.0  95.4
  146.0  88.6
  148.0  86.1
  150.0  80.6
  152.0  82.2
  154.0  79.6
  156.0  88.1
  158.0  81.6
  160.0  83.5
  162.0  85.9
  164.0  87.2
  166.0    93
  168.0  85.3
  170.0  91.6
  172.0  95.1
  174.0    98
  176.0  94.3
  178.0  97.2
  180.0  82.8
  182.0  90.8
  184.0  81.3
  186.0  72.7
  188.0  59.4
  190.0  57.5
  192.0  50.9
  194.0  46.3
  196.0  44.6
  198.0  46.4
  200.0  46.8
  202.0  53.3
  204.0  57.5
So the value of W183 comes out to 81.9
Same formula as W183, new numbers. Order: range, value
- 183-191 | 67.7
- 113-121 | 95.6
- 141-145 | 90.3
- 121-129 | 96.3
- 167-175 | 92.5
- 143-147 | 92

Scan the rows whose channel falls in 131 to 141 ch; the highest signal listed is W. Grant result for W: 90.3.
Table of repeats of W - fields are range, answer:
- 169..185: 98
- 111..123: 101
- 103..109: 105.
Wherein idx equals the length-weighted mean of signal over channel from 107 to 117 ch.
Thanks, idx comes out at 92.3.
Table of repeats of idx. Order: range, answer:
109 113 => 90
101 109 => 103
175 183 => 91.3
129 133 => 89.2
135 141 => 88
